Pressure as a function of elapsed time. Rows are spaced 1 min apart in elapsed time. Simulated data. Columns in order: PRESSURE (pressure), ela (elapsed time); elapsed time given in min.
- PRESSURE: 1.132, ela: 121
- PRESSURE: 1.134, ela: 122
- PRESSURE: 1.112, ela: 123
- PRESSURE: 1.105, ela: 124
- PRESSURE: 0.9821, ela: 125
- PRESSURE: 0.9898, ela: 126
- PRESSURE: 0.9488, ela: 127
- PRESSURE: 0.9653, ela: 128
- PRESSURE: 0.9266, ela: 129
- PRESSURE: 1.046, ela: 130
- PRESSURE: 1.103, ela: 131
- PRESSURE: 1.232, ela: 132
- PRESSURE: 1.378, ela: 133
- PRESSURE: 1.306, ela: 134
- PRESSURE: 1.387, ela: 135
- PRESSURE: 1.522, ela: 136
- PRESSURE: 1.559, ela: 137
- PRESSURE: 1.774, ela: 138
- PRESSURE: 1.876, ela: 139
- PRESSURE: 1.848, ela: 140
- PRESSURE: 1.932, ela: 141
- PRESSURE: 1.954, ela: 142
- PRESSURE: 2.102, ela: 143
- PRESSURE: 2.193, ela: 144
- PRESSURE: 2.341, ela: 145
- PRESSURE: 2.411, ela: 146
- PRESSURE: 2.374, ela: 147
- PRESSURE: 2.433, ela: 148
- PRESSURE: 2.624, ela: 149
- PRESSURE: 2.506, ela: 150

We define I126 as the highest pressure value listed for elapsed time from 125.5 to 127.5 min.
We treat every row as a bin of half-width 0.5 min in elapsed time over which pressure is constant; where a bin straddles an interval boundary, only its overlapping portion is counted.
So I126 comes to 0.9898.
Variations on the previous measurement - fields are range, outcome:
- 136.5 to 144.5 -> 2.193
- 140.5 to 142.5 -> 1.954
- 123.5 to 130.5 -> 1.105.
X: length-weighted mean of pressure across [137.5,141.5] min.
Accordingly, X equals 1.86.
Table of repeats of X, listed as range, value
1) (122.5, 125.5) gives 1.07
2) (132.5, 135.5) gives 1.36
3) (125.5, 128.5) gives 0.968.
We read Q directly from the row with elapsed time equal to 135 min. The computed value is 1.387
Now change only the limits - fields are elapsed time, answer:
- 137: 1.559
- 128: 0.9653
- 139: 1.876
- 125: 0.9821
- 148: 2.433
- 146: 2.411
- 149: 2.624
